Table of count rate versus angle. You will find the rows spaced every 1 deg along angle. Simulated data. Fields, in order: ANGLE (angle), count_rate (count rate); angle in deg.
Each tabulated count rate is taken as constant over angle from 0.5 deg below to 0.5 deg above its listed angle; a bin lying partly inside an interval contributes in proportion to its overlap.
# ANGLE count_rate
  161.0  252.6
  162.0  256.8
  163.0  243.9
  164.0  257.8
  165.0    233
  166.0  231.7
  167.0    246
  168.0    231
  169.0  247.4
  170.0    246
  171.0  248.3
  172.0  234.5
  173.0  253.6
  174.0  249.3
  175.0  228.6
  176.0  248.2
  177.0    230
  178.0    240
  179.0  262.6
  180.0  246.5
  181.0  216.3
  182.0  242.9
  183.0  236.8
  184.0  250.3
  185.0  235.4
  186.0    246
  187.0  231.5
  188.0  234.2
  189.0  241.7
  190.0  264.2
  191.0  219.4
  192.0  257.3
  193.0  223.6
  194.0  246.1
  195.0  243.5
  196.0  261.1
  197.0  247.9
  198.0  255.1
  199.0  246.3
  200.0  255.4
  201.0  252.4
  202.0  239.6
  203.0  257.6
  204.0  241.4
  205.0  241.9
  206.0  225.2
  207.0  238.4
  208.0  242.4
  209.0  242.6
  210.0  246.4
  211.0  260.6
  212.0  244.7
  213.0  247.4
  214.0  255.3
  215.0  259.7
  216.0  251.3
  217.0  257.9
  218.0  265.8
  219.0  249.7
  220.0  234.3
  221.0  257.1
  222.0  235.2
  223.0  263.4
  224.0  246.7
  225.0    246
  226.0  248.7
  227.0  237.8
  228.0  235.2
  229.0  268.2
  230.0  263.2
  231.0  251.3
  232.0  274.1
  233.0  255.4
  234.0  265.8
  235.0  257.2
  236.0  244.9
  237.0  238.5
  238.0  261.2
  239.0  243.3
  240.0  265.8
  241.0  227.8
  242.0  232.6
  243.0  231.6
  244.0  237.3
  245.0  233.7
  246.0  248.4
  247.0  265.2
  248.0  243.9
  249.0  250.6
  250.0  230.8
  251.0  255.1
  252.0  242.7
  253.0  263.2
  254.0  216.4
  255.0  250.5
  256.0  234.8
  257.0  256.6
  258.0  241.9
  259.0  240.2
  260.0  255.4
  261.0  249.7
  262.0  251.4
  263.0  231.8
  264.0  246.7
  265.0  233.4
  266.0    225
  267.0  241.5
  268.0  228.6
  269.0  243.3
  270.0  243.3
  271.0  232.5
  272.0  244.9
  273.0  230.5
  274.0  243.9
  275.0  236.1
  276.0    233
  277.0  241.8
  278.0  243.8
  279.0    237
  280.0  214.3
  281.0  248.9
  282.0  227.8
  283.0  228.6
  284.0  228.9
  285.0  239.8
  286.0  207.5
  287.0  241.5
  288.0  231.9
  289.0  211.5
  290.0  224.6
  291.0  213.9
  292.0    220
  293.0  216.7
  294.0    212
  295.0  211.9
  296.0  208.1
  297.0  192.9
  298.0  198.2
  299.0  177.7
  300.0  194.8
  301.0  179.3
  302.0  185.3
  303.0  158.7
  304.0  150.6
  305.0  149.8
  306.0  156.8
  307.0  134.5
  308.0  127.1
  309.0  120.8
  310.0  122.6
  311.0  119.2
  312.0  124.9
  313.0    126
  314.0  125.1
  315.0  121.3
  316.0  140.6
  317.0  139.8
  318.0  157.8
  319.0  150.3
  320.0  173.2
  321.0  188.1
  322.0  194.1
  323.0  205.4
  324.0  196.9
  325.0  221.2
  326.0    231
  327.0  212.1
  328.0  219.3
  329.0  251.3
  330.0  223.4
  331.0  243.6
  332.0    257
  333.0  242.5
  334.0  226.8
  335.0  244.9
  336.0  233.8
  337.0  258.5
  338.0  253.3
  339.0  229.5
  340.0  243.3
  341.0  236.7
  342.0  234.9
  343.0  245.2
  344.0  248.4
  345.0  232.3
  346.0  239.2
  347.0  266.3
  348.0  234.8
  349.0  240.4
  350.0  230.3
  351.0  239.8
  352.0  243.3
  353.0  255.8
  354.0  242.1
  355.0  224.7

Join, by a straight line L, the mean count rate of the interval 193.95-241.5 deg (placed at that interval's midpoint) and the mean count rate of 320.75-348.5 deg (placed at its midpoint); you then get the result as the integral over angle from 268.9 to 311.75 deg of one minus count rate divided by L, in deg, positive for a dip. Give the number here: 6.5 deg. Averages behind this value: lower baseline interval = 250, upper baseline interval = 233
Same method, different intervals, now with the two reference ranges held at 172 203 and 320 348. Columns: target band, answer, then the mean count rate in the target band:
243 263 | -0.6 deg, 245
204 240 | -1.4 deg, 250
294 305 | 2.3 deg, 185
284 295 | 0.6 deg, 222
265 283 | 0.0 deg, 236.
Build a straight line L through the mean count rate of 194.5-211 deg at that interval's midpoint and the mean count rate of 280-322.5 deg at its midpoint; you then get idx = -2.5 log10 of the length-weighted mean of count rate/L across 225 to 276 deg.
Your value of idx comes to -0.14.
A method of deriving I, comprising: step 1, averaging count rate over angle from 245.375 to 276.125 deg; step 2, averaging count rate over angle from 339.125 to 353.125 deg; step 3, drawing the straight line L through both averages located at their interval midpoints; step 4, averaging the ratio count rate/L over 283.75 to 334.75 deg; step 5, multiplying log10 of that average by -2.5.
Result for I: 0.27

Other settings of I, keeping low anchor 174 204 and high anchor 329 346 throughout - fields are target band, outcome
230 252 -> -0.03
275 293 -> 0.06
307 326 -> 0.48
